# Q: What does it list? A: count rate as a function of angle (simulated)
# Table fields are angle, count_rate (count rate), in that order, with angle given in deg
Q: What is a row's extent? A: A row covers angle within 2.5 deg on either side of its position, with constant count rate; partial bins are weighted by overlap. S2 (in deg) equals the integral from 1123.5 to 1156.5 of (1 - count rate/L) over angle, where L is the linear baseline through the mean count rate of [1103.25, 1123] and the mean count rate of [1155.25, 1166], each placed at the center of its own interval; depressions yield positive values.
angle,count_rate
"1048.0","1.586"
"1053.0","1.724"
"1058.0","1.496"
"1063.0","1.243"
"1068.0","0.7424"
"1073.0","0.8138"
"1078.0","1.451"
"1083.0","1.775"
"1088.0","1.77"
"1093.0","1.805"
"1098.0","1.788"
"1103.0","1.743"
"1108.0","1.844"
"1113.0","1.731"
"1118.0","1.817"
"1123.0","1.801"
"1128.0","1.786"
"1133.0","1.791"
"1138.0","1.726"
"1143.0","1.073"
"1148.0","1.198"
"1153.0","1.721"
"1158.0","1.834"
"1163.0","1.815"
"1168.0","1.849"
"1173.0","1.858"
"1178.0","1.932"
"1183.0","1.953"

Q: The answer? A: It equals 4.3 deg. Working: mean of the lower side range 1.79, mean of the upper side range 1.82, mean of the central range 1.57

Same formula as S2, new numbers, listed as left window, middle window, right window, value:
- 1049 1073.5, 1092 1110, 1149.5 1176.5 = -4.0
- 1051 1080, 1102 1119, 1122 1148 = -3.8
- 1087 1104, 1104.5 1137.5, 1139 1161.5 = -2.9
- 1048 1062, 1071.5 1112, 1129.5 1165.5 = -1.7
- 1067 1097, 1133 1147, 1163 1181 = 2.2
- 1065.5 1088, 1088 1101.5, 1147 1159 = -4.5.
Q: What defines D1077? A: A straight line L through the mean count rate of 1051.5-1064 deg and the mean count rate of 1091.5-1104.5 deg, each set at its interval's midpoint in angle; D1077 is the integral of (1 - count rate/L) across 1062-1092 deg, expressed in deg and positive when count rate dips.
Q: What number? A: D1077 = 5.8 deg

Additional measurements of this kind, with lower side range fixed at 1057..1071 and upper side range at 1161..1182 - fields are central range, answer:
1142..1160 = 2.6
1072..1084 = -1.4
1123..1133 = -1.5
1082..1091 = -3.6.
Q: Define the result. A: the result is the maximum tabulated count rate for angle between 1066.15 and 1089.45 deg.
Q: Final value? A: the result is 1.775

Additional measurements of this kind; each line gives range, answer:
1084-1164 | 1.844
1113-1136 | 1.817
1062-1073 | 1.243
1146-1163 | 1.834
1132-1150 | 1.791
